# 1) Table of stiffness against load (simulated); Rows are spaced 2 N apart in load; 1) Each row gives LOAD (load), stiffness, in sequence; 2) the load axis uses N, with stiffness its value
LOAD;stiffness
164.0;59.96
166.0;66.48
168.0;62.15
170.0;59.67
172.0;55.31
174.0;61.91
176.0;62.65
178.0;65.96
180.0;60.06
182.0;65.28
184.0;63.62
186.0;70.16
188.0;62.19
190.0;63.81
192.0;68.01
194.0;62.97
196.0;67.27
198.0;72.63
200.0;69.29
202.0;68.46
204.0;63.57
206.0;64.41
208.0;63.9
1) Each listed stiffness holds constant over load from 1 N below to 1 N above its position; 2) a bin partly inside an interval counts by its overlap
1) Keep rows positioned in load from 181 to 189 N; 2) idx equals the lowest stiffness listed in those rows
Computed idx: 62.19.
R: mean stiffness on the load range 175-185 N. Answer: 63.5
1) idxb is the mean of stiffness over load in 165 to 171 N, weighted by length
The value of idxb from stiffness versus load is 62.8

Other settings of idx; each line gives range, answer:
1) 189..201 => 62.97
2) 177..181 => 60.06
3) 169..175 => 55.31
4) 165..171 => 59.67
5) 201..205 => 63.57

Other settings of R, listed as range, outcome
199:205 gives 67.1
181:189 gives 65.3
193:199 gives 67.6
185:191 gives 65.4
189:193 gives 65.9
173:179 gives 63.5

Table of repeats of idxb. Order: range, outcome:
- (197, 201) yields 71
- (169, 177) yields 59.9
